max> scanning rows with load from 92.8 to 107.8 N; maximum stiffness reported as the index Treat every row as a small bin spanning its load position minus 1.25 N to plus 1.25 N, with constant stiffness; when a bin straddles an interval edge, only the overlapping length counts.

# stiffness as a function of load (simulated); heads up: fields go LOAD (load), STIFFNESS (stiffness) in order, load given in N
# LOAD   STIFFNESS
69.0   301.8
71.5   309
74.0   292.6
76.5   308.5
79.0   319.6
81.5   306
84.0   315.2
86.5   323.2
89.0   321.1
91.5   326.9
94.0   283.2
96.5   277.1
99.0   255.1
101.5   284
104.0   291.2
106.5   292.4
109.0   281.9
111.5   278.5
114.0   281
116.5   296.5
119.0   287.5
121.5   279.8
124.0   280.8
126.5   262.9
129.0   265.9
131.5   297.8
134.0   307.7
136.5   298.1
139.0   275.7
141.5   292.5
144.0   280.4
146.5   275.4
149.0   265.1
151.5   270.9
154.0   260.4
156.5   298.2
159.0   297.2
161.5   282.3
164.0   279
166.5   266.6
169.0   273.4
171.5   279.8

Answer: 292.4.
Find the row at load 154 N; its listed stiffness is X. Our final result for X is 260.4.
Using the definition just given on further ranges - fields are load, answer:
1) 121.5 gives 279.8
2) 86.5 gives 323.2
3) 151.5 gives 270.9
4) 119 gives 287.5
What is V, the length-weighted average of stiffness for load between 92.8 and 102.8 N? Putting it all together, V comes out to 275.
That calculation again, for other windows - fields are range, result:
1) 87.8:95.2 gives 311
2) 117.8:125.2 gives 283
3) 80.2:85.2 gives 311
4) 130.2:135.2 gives 302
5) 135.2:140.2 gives 287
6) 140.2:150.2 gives 278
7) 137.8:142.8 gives 284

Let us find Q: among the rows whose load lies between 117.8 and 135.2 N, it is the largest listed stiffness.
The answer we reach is 307.7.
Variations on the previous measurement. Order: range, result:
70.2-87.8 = 323.2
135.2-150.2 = 298.1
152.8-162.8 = 298.2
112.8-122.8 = 296.5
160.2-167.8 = 282.3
